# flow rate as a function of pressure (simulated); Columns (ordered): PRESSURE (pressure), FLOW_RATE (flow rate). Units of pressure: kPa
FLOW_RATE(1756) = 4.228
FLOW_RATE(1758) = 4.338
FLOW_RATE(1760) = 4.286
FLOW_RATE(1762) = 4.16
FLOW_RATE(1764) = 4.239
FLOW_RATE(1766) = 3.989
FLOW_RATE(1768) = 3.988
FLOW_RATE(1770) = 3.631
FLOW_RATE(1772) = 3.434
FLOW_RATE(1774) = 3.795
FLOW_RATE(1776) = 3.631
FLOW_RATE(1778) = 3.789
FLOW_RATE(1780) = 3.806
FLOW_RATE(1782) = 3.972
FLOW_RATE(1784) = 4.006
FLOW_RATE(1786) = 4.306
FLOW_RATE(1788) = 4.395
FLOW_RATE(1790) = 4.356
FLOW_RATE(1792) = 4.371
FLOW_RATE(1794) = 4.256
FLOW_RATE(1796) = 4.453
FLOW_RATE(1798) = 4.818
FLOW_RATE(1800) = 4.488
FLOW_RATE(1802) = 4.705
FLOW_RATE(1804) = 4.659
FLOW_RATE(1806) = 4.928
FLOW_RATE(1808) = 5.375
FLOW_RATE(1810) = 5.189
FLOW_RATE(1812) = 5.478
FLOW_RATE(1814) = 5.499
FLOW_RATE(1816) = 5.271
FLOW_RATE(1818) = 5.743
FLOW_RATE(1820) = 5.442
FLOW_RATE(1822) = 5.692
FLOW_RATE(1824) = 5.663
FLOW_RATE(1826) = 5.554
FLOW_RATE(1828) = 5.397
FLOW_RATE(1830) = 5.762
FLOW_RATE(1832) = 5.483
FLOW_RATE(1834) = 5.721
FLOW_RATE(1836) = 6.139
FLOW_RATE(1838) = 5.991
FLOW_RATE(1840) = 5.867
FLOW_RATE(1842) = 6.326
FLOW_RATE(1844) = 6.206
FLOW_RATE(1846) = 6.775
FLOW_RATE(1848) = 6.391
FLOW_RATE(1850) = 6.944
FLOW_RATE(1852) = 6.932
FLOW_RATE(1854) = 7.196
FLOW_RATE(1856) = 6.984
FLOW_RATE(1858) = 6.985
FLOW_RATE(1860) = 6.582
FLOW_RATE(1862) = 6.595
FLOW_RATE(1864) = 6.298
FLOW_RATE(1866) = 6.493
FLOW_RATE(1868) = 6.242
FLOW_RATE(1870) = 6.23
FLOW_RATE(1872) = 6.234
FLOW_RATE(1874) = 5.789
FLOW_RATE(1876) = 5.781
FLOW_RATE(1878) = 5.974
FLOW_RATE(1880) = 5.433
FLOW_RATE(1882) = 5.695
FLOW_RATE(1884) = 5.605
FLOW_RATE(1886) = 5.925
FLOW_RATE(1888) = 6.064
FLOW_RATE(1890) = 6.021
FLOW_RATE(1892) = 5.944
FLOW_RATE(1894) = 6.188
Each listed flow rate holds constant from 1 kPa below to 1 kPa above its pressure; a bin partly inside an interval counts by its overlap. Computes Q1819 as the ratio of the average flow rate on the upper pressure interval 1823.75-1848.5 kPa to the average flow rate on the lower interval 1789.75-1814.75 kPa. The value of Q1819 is 1.2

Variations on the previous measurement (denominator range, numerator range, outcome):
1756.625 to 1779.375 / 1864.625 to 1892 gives 1.51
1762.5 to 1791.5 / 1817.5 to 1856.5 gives 1.54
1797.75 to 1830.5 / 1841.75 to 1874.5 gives 1.24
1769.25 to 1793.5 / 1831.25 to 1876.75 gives 1.60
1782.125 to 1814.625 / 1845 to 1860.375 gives 1.47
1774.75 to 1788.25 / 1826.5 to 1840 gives 1.45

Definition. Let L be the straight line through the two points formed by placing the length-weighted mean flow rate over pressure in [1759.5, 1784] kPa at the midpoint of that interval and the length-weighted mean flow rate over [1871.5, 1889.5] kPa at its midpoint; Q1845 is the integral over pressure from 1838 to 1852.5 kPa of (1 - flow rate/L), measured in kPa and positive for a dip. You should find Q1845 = -3.46 kPa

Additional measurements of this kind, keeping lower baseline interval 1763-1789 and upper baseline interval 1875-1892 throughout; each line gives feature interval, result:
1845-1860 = -4.5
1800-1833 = -5.0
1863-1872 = -1.2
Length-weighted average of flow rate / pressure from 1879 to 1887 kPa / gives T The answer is 5.66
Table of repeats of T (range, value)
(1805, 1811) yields 5.16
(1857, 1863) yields 6.72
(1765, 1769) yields 3.99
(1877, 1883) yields 5.7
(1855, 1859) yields 6.98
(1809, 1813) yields 5.33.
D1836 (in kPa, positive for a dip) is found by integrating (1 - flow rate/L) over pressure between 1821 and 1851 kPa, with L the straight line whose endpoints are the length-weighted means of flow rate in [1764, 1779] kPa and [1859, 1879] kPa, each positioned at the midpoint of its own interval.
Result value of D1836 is -3.3 kPa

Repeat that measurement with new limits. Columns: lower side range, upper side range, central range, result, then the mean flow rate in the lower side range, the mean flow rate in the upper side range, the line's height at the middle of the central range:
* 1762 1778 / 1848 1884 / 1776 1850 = -2.8 kPa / 3.84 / 6.35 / 4.96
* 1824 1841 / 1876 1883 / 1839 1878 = -5.0 kPa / 5.73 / 5.71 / 5.72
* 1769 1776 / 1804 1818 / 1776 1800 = 0.4 kPa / 3.62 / 5.28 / 4.29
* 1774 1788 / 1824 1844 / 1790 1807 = 0.0 kPa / 3.94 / 5.82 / 4.56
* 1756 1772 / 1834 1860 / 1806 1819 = 0.3 kPa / 4.06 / 6.53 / 5.5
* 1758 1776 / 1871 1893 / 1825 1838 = -1.8 kPa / 3.95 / 5.86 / 5.02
